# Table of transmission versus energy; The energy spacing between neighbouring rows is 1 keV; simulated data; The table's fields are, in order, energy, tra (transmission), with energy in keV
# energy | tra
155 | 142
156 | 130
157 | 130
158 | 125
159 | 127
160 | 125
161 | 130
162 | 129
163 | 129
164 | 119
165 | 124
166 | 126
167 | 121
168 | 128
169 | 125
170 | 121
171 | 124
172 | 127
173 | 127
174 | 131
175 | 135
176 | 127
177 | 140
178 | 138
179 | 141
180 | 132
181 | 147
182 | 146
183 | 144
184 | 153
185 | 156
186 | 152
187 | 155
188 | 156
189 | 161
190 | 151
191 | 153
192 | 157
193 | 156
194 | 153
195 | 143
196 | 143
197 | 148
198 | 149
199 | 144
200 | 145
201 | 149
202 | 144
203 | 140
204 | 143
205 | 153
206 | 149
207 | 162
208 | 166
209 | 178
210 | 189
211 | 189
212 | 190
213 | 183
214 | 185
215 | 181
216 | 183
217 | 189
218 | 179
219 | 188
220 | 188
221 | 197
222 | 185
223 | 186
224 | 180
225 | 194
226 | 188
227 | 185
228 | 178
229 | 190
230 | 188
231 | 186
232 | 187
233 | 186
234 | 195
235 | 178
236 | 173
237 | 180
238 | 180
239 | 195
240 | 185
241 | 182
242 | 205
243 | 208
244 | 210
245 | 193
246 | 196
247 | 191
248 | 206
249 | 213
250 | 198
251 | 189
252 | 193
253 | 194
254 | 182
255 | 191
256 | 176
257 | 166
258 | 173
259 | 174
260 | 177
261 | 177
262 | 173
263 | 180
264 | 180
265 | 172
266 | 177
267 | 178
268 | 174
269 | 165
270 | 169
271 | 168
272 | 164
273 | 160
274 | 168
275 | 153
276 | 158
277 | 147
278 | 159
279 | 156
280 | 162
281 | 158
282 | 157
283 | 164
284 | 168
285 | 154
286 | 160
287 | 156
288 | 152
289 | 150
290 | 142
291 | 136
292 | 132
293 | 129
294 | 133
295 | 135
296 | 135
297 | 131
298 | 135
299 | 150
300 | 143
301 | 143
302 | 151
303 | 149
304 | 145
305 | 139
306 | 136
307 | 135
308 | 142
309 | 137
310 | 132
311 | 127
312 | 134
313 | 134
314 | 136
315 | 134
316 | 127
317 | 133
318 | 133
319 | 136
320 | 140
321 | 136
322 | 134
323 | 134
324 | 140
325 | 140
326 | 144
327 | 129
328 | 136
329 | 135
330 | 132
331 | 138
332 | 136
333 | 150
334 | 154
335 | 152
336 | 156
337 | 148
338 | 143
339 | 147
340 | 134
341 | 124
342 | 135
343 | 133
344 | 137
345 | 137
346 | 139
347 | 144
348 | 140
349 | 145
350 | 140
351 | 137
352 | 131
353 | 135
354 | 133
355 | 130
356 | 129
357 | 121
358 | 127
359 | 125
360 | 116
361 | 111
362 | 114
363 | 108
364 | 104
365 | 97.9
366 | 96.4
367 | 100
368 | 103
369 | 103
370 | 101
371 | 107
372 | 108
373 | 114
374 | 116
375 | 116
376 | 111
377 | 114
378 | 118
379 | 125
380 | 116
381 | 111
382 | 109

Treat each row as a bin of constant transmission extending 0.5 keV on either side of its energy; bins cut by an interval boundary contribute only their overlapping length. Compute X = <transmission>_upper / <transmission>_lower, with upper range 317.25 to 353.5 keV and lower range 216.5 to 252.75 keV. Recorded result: 0.7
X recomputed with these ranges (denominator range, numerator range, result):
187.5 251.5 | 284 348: 0.79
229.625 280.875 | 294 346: 0.77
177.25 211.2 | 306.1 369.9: 0.86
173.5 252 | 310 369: 0.77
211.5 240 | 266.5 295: 0.84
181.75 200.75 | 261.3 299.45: 1.04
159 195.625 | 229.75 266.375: 1.35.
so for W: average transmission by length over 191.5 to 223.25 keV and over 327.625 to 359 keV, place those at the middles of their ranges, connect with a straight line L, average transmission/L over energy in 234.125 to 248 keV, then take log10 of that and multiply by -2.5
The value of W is -0.20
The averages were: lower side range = 167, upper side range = 138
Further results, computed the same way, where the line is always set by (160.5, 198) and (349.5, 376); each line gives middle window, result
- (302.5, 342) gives -0.142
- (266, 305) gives -0.207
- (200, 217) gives -0.231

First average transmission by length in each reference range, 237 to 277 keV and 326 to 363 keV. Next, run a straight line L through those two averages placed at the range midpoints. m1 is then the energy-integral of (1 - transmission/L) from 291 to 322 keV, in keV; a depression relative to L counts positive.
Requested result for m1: 3.7 keV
